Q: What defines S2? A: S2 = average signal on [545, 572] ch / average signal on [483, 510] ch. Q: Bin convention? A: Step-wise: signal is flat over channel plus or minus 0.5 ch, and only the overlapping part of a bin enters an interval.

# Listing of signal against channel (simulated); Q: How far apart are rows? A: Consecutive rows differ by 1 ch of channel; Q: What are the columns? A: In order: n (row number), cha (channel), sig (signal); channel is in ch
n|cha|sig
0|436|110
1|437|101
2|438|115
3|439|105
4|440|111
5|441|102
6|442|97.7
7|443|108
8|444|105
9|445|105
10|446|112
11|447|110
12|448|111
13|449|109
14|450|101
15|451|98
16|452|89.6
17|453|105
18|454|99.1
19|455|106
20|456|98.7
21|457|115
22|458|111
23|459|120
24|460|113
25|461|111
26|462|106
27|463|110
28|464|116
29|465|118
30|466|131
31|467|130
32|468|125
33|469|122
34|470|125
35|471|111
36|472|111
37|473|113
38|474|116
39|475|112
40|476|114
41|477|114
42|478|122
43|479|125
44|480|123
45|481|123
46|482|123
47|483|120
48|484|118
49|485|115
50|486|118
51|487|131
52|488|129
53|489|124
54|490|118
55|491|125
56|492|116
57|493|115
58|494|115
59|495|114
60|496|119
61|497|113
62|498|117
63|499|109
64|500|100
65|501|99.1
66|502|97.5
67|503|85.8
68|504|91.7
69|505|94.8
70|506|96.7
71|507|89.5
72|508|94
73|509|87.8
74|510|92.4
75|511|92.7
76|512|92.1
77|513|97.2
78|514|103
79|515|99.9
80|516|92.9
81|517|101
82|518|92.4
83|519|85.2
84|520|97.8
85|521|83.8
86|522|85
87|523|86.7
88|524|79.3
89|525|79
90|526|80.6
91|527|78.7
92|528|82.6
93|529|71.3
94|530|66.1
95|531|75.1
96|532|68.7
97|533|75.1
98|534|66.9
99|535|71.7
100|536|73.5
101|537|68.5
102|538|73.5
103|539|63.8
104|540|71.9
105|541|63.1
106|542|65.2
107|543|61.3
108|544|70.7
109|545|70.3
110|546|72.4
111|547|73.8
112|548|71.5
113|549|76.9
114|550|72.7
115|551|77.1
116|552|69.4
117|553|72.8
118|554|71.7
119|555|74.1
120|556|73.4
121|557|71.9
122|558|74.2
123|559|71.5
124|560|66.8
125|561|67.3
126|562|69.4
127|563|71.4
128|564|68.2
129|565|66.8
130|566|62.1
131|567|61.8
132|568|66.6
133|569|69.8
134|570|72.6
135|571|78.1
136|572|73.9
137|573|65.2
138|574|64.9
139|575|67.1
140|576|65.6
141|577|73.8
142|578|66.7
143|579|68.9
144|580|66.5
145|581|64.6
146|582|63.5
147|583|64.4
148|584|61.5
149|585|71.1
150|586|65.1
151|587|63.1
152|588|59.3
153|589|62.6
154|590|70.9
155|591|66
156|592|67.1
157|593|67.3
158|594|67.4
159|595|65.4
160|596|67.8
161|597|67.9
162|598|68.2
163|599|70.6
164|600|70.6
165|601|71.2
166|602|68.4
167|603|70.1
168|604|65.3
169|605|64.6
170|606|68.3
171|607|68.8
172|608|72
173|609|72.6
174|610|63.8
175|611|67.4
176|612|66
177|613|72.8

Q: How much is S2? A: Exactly 0.65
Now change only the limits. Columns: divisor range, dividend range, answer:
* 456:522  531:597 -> 0.63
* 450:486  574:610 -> 0.59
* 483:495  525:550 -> 0.60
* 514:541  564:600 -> 0.84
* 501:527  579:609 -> 0.74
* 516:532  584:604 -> 0.81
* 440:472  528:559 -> 0.64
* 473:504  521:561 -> 0.63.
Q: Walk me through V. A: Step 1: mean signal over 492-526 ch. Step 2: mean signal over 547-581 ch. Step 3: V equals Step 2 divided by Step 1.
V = 0.7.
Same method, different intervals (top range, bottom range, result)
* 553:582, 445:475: 0.62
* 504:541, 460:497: 0.70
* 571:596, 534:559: 0.94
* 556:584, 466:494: 0.57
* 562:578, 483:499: 0.58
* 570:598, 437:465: 0.63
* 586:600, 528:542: 0.95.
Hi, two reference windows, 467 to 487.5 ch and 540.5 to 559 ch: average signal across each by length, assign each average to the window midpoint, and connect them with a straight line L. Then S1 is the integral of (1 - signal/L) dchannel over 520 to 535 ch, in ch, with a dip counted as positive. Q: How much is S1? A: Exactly 1.5 ch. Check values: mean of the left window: 119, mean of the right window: 71.3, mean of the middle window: 77.6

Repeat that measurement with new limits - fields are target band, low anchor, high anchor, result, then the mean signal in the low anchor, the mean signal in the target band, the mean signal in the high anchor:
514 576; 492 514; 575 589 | 5.9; 101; 74.2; 65.6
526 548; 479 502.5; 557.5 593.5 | 4.6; 117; 70.9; 67.4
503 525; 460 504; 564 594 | 1.8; 116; 91.7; 66.8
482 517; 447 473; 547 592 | -3.7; 112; 107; 68.7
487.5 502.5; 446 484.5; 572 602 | -1.7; 114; 114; 66.8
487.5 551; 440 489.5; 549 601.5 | 2.3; 114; 88.8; 68.5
